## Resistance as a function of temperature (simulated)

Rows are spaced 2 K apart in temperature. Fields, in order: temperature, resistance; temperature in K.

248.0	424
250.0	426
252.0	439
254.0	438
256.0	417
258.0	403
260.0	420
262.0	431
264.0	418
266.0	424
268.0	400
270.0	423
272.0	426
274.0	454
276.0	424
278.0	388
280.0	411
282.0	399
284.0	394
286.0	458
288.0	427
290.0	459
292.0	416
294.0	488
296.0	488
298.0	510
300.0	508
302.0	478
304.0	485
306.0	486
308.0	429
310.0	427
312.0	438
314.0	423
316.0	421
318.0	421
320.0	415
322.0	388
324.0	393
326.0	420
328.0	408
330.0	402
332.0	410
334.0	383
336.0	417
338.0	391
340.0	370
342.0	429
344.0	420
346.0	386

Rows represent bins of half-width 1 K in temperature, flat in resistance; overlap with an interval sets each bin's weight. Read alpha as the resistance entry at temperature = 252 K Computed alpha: 439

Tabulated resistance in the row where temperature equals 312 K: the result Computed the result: 438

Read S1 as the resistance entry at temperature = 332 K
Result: 410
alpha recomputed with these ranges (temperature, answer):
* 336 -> 417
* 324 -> 393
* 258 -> 403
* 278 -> 388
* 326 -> 420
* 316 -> 421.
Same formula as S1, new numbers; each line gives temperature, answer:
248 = 424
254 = 438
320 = 415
